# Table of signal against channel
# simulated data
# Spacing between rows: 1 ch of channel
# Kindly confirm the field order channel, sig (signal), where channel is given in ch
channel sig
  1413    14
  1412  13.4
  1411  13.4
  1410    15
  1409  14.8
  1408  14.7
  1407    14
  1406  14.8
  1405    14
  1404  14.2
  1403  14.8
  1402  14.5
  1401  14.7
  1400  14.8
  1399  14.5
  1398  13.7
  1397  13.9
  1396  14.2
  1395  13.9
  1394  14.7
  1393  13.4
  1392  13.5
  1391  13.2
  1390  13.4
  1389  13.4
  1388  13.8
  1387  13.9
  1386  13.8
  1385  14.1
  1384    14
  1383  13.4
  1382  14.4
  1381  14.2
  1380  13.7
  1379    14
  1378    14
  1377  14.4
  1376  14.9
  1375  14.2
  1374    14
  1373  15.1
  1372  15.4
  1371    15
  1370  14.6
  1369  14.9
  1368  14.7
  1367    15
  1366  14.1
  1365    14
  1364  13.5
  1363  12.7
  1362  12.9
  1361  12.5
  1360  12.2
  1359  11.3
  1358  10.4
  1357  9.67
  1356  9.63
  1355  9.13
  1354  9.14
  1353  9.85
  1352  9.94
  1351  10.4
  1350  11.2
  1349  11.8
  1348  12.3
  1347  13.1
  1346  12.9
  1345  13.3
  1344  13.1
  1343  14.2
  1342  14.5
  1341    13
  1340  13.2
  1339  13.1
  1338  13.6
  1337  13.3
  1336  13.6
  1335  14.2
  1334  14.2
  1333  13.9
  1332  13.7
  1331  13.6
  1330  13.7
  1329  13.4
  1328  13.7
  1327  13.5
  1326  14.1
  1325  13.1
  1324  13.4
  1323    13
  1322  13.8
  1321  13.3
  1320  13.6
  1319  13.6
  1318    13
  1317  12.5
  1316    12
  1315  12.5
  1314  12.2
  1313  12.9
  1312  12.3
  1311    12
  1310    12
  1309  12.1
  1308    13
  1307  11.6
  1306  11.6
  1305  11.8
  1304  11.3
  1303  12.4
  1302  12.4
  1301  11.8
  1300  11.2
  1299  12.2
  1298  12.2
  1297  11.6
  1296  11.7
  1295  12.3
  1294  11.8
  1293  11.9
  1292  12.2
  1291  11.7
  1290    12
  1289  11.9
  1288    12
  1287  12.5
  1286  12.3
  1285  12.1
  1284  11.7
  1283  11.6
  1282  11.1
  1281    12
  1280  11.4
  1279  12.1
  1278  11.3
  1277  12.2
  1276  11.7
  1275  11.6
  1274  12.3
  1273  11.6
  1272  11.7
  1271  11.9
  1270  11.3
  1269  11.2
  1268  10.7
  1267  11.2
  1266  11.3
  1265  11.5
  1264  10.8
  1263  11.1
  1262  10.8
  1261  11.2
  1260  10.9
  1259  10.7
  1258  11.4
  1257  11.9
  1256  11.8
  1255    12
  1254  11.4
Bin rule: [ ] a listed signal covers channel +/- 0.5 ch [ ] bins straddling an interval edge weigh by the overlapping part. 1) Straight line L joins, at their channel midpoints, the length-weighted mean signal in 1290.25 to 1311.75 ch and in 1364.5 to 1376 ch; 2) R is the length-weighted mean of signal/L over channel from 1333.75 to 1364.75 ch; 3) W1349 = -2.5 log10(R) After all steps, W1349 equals 0.135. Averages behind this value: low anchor 11.9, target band 12.2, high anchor 14.6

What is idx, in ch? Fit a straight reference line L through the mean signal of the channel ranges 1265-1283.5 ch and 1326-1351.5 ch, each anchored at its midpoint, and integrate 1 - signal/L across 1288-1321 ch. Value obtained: 0.5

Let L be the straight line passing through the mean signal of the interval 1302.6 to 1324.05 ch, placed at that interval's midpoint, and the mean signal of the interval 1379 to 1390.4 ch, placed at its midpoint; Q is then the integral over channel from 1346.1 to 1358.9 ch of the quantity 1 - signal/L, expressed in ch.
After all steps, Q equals 2.5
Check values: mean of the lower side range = 12.5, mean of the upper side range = 13.8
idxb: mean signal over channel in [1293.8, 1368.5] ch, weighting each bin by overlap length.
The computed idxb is 12.6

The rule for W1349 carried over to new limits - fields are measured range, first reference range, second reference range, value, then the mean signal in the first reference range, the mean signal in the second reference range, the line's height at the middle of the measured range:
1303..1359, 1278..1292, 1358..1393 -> 0.028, 11.9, 13.8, 12.9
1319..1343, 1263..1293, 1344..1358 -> -0.212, 11.7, 11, 11.2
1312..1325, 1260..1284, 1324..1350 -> -0.010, 11.5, 13.4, 12.8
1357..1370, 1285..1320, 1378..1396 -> 0.022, 12.2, 13.8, 13.4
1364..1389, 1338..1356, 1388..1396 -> -0.095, 12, 13.7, 13.1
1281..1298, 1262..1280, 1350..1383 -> -0.014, 11.5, 12.9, 11.8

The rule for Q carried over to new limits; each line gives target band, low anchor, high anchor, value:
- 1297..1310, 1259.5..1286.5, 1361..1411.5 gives 0.3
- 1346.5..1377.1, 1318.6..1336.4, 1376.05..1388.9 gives 2.7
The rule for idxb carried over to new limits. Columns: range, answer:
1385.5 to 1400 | 13.8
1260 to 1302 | 11.7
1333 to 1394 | 13.2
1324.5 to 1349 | 13.5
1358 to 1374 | 13.8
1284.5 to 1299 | 12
